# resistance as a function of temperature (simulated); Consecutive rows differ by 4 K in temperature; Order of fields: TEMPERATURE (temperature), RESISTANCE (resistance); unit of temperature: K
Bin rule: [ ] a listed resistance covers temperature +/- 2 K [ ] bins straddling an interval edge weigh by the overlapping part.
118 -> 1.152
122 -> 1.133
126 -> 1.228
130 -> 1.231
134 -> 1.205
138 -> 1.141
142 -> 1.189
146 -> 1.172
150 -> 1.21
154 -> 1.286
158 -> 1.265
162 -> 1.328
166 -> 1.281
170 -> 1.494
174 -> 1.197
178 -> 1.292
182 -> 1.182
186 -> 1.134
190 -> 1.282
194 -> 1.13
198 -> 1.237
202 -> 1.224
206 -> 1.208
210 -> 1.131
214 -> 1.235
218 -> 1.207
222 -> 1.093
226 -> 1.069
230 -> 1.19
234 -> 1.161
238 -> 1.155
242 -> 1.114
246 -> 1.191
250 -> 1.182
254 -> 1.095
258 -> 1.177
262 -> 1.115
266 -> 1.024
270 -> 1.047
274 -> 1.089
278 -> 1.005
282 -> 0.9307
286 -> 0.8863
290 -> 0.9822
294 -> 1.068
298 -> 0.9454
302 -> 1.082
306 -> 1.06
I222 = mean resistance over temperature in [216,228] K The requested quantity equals 1.12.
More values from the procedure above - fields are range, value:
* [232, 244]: 1.14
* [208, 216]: 1.18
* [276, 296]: 0.974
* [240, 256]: 1.15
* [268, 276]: 1.07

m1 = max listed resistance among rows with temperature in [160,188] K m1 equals 1.494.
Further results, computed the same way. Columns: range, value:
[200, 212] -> 1.224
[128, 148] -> 1.231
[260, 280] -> 1.115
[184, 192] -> 1.282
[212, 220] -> 1.235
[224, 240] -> 1.19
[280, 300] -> 1.068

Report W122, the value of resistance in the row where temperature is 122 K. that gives 1.133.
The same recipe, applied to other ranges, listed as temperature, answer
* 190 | 1.282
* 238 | 1.155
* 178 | 1.292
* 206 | 1.208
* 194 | 1.13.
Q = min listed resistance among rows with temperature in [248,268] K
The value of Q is 1.024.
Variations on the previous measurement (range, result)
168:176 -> 1.197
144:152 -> 1.172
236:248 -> 1.114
